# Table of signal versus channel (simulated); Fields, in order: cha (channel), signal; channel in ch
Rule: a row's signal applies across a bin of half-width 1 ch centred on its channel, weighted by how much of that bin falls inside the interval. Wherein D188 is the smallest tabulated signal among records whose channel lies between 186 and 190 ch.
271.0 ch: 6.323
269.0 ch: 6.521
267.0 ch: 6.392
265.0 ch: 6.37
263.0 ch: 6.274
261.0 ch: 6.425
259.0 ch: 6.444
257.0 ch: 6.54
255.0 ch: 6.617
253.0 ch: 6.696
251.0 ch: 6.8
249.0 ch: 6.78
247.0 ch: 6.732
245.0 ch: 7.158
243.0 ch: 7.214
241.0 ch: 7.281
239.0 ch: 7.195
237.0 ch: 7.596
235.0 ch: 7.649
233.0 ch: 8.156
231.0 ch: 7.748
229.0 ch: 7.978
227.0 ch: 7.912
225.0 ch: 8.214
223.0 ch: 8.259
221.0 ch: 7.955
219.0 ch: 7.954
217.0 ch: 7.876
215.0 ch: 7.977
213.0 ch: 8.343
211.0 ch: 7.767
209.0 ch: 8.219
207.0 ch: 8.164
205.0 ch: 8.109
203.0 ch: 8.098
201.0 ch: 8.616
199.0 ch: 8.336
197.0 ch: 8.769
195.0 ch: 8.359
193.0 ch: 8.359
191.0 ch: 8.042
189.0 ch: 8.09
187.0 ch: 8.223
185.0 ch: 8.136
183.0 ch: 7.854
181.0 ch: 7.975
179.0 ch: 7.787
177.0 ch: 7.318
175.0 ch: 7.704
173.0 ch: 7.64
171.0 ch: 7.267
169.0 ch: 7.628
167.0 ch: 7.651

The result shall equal 8.09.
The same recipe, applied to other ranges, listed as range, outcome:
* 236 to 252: 6.732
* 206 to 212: 7.767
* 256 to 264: 6.274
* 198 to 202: 8.336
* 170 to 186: 7.267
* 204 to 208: 8.109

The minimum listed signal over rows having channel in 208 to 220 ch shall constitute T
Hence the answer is 7.767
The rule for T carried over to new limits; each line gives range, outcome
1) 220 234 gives 7.748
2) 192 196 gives 8.359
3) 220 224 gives 7.955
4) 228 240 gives 7.195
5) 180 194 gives 7.854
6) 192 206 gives 8.098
